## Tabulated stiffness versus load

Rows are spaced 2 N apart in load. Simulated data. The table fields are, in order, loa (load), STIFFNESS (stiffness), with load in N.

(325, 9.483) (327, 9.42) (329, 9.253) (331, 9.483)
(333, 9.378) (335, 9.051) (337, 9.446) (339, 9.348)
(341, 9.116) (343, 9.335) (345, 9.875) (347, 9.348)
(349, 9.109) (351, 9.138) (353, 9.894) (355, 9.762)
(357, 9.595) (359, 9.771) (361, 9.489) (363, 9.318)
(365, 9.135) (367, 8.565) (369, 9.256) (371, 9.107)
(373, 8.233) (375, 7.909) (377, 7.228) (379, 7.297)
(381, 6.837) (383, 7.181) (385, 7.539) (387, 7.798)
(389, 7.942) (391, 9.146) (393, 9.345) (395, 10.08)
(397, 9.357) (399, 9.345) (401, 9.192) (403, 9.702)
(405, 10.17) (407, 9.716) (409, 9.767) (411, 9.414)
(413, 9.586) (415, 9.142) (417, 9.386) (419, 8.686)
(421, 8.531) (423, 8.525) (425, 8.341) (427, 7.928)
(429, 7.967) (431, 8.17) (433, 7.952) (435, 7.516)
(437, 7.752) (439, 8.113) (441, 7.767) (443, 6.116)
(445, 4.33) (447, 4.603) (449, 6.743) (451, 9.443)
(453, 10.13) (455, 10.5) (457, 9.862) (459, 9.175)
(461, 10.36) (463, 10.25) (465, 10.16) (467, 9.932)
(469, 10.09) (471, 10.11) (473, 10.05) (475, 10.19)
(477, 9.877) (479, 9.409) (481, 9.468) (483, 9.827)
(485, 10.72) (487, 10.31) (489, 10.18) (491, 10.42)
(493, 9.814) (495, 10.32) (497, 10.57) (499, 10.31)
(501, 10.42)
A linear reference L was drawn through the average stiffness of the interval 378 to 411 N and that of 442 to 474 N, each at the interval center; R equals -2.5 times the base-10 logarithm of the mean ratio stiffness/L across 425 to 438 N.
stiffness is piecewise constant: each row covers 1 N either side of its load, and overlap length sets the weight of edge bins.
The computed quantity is 0.12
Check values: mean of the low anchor 8.8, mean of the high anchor 8.87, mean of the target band 7.92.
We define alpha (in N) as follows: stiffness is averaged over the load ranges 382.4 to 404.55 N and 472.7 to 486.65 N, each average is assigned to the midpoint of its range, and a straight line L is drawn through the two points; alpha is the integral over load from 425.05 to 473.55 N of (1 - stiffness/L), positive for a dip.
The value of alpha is 5.3 N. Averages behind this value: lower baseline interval 8.85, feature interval 8.52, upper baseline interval 9.95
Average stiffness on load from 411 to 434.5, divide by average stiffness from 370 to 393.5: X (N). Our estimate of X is 1.08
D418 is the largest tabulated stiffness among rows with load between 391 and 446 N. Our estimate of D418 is 10.17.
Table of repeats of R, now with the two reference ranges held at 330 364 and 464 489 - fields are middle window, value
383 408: 0.07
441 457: 0.29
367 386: 0.21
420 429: 0.18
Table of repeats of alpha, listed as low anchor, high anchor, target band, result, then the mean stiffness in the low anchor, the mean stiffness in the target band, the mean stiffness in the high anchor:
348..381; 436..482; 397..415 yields -1.42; 8.86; 9.57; 8.89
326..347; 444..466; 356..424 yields 1.47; 9.37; 8.86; 8.69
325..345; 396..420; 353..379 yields 1.31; 9.35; 8.92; 9.46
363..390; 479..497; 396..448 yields 2.92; 8.05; 8.35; 10.1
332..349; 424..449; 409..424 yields -2.83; 9.35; 9.09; 7.19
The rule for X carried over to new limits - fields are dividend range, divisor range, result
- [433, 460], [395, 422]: 0.83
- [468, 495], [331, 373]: 1.08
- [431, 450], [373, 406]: 0.81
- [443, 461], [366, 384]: 1.02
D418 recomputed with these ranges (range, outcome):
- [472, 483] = 10.19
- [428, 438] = 8.17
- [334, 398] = 10.08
